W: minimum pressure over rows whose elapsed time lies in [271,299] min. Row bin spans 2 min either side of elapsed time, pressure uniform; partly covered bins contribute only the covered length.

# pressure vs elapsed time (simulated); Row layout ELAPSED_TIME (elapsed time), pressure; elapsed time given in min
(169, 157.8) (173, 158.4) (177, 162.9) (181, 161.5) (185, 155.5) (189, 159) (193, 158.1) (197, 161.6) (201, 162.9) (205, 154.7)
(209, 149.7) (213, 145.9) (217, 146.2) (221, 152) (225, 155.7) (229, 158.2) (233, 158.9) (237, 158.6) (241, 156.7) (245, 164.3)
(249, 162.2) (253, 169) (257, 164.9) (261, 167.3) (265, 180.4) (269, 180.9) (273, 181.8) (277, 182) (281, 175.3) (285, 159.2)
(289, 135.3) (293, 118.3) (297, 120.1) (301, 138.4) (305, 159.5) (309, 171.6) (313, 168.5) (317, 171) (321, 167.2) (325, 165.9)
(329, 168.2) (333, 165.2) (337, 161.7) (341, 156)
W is 118.3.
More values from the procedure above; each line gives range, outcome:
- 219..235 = 152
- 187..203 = 158.1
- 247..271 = 162.2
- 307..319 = 168.5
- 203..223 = 145.9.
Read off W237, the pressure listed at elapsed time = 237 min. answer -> 158.6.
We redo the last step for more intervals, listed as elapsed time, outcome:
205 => 154.7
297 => 120.1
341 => 156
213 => 145.9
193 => 158.1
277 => 182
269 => 180.9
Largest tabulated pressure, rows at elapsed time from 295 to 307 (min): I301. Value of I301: 159.5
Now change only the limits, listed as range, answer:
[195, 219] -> 162.9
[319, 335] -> 168.2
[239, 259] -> 169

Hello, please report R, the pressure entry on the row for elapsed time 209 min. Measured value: 149.7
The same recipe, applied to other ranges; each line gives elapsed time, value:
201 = 162.9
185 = 155.5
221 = 152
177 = 162.9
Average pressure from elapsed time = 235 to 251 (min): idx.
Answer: 160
